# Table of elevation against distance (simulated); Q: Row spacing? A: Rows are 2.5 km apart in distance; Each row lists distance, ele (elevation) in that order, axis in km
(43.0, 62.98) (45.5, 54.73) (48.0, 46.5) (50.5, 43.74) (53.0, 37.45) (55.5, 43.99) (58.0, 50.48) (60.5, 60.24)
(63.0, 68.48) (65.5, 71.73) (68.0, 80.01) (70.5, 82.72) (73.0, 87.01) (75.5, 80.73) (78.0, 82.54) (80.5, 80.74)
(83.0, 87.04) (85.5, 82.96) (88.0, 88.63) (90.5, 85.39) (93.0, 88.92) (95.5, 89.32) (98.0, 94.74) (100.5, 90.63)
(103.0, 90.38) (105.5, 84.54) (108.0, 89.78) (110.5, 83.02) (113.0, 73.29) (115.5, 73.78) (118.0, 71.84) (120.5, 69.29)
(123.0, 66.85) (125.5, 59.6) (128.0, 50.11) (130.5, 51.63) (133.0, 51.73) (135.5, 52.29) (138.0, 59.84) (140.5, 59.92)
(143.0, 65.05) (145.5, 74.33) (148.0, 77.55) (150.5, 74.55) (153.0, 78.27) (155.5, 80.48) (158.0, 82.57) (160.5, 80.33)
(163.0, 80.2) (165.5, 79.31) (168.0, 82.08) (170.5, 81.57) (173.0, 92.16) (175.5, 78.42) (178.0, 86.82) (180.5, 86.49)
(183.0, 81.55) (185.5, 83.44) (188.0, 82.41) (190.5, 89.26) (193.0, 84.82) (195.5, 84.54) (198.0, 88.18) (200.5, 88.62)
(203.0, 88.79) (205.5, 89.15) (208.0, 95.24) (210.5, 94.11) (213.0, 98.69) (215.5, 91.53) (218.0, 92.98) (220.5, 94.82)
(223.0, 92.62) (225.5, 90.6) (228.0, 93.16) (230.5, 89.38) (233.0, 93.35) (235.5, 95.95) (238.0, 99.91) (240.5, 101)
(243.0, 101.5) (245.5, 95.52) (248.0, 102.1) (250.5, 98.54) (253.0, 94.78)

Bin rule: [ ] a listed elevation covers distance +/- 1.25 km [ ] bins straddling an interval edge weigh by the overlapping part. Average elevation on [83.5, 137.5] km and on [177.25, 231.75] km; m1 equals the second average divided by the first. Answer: 1.2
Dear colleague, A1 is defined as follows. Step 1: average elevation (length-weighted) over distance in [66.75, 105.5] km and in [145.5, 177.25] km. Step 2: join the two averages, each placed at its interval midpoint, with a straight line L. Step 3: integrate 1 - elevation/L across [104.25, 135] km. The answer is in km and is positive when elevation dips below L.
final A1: 5.6 km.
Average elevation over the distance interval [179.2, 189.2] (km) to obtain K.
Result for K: 83.5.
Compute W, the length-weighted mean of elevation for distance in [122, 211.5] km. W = 77.3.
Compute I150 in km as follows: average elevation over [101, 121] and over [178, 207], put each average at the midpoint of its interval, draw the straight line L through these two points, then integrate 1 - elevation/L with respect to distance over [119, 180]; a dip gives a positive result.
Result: 8.5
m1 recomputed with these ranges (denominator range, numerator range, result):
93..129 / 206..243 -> 1.21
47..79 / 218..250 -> 1.49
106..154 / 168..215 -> 1.29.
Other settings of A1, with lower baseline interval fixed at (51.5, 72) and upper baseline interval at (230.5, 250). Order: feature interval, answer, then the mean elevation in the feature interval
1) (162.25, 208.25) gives 0.83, 85.3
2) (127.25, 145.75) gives 4.72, 57.5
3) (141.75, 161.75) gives 0.87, 76.6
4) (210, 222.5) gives -0.17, 94.3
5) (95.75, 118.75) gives -4.24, 84.1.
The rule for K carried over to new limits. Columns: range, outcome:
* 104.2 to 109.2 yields 87.2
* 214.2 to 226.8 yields 92.5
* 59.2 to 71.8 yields 72.6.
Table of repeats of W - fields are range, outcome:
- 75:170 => 76.2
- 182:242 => 91.1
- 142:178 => 79.4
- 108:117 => 78.4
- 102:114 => 84.3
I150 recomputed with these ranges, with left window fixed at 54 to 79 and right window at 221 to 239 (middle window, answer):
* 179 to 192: 0.4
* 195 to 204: 0.1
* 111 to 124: 1.0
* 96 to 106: -2.0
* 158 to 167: 0.4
